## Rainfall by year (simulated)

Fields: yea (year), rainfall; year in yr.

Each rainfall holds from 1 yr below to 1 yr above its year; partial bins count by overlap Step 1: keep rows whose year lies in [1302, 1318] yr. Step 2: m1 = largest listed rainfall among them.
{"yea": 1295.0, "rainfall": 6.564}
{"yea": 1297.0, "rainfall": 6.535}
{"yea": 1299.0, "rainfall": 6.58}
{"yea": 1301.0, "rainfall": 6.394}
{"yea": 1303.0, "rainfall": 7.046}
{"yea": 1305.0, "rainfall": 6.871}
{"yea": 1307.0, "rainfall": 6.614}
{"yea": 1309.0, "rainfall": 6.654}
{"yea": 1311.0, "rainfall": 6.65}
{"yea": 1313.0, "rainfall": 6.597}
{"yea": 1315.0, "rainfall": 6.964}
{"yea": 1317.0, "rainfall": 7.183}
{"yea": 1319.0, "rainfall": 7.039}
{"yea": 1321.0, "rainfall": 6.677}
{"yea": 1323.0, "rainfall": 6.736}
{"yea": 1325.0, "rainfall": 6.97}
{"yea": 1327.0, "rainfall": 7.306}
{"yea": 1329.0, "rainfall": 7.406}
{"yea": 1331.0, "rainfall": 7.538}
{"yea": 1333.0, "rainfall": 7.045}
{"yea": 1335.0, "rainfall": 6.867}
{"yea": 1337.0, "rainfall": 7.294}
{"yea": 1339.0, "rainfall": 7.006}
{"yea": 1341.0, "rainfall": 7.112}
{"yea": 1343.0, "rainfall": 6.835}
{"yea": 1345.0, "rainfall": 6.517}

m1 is 7.183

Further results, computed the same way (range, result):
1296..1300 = 6.58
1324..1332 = 7.538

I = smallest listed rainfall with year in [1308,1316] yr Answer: 6.597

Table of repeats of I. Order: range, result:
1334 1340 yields 6.867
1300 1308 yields 6.394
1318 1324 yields 6.677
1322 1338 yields 6.736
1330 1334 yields 7.045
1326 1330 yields 7.306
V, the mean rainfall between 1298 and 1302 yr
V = 6.49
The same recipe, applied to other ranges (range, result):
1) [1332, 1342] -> 7.06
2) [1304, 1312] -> 6.7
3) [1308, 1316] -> 6.72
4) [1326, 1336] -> 7.23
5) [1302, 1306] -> 6.96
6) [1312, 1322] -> 6.89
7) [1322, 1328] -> 7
